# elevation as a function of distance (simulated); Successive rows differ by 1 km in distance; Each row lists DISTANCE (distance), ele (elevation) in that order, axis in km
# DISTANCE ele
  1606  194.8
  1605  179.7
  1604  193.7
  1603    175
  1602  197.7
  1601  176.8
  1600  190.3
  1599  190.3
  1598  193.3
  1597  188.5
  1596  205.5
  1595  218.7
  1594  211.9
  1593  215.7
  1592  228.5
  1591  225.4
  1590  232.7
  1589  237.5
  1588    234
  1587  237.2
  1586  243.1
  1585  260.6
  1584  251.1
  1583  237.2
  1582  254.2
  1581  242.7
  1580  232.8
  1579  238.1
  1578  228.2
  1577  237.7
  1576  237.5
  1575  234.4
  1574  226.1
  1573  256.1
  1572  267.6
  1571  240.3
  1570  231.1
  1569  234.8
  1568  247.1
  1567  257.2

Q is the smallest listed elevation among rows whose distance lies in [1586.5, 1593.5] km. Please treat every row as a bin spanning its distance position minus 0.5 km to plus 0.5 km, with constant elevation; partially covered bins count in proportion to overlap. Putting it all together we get 215.7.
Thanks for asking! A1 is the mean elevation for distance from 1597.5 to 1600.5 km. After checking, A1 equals 191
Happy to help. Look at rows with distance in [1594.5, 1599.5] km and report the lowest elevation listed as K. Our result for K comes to 188.5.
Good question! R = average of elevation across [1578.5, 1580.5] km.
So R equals 235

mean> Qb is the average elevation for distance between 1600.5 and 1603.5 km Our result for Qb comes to 183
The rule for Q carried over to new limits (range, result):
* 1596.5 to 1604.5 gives 175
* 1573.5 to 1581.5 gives 226.1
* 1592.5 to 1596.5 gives 205.5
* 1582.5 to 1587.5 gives 237.2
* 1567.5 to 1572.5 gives 231.1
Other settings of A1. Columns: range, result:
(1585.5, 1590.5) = 237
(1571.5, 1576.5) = 244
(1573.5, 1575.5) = 230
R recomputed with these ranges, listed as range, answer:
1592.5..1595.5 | 215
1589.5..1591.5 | 229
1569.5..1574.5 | 244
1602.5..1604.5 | 184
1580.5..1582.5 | 248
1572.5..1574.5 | 241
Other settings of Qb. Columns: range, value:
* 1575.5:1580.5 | 235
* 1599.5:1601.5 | 184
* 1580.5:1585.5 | 249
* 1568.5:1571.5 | 235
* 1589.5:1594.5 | 223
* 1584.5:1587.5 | 247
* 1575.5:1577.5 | 238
